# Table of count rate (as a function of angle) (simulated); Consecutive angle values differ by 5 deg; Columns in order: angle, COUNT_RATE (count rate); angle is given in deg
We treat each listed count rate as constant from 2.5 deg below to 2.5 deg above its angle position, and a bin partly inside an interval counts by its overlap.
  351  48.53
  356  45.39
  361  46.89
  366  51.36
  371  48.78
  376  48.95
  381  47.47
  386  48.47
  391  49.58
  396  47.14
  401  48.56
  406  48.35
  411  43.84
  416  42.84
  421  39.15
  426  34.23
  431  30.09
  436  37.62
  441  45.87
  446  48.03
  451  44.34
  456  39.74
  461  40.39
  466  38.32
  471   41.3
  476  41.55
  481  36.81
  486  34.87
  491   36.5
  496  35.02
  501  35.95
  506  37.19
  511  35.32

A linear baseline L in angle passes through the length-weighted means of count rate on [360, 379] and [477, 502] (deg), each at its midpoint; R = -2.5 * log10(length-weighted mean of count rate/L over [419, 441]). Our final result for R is 0.17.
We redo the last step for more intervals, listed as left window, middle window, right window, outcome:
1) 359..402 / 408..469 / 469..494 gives 0.05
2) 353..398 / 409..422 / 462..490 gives 0.06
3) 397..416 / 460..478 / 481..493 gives -0.06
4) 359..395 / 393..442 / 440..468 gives 0.10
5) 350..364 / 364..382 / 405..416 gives -0.06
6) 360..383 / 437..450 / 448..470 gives -0.08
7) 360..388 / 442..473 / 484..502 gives -0.07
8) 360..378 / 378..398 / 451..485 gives -0.02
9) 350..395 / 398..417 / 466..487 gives -0.02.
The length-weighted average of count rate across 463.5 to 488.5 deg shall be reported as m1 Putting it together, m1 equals 38.6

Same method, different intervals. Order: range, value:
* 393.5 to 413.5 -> 47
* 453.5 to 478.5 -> 40.3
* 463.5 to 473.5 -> 39.8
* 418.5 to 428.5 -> 36.7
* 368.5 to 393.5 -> 48.6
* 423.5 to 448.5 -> 39.2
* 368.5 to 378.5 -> 48.9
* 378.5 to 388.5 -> 48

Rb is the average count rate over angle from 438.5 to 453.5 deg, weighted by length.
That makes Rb 46.1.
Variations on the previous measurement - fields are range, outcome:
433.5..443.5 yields 41.7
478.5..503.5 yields 35.8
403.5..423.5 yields 43.5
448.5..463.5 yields 41.5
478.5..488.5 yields 35.8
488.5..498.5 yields 35.8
